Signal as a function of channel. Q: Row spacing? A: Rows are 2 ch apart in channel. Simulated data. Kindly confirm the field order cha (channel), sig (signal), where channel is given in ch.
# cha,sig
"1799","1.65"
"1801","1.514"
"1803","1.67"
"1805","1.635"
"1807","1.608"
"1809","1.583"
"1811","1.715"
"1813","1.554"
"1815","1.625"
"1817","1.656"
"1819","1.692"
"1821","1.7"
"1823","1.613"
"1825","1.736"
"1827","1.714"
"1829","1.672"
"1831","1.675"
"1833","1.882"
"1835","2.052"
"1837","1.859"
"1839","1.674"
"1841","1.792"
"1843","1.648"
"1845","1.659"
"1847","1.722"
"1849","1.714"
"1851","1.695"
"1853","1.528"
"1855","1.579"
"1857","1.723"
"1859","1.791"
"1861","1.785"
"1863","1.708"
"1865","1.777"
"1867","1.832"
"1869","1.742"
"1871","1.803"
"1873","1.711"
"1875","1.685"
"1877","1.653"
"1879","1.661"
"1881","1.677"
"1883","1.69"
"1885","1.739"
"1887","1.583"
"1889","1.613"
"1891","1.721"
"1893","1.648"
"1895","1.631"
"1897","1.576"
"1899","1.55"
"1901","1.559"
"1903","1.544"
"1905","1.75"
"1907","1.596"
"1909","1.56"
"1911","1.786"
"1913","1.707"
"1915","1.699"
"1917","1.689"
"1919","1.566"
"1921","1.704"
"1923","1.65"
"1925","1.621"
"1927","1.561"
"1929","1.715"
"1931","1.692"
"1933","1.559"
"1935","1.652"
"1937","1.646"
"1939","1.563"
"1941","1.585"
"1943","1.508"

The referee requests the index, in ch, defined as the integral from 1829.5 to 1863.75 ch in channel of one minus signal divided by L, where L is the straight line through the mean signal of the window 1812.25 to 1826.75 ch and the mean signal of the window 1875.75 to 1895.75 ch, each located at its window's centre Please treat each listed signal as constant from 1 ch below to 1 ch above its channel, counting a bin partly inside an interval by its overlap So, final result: -1.5 ch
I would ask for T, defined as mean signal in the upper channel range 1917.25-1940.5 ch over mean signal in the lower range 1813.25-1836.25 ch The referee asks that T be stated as 0.95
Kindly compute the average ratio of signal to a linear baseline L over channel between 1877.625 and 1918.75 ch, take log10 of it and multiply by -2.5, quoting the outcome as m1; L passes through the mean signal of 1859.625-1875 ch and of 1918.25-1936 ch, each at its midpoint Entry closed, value 0.03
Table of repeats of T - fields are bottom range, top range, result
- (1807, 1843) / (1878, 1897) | 0.97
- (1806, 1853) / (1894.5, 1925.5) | 0.96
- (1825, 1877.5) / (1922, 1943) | 0.93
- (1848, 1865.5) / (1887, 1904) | 0.94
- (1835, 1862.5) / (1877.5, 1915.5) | 0.96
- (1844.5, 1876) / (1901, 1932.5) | 0.96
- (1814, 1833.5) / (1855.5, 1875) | 1.04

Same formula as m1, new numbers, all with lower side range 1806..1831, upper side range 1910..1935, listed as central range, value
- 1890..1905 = 0.03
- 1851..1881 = -0.03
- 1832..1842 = -0.12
